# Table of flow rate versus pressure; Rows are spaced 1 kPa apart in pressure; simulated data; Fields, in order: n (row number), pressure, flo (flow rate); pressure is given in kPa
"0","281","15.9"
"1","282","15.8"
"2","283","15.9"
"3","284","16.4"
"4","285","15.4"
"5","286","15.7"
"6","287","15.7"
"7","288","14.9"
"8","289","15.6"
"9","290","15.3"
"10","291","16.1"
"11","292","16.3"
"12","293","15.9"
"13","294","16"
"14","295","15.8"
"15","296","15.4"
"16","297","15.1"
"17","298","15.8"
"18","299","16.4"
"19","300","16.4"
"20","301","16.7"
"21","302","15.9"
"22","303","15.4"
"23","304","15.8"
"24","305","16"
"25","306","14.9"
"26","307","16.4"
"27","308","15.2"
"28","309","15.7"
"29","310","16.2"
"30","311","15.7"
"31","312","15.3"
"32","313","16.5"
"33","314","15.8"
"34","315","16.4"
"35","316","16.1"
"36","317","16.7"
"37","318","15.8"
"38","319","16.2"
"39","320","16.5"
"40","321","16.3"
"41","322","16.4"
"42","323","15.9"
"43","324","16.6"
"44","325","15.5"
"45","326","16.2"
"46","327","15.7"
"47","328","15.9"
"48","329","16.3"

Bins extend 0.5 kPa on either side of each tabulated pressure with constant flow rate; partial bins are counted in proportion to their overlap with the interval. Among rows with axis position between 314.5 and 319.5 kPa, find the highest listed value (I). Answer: 16.7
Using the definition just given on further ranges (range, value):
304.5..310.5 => 16.4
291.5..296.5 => 16.3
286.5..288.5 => 15.7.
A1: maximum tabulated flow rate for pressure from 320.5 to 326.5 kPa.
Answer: 16.6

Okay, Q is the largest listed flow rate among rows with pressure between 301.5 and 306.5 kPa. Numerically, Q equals 16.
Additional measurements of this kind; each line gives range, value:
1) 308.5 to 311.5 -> 16.2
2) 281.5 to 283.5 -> 15.9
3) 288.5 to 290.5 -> 15.6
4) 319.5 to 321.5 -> 16.5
